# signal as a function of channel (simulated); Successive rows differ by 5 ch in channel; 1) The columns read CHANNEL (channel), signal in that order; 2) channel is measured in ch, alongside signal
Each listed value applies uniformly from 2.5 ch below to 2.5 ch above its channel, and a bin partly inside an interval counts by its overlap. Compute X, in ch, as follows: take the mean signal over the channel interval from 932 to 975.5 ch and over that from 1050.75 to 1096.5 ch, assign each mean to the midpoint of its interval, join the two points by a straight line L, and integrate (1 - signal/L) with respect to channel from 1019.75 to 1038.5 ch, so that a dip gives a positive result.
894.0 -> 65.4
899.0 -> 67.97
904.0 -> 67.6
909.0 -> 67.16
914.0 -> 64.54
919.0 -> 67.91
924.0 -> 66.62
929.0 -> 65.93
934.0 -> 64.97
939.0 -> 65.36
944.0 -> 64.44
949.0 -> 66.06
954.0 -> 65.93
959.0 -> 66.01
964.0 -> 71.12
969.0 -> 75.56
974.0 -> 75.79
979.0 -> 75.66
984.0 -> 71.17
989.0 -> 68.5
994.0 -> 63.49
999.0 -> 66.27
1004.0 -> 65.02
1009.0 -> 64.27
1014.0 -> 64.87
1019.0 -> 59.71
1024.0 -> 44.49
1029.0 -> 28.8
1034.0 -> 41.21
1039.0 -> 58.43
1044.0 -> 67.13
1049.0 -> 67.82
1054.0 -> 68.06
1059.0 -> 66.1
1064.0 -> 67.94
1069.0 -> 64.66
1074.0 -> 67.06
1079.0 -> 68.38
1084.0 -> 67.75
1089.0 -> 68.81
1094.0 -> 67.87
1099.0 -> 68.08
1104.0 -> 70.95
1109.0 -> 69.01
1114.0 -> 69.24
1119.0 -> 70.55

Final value 7.03 ch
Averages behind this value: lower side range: 68.2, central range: 42.3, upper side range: 67.4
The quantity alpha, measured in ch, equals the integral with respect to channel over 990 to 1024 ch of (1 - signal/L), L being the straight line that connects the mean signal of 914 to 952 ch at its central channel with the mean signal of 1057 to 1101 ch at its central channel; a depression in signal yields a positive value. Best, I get 2.0 ch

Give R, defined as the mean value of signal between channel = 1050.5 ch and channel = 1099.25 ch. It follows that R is 67.5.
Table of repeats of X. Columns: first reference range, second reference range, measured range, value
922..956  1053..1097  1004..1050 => 7.9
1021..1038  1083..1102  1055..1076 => -3.9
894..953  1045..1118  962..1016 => -1.9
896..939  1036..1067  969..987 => -2.2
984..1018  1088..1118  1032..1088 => 2.7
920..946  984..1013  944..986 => -3.0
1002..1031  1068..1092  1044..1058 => -1.3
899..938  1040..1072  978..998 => -0.8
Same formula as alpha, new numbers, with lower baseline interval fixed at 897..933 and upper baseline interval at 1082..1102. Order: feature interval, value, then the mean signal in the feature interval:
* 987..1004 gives 0.4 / 65.9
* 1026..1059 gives 5.8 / 55.9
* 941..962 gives 0.4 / 65.7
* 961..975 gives -1.4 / 73.7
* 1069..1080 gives 0.2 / 66.9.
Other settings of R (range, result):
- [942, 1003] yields 69.1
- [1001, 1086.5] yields 60.7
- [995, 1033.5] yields 55.7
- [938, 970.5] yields 67.7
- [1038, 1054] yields 65.6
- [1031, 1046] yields 54.3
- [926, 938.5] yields 65.5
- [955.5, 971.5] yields 70.6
